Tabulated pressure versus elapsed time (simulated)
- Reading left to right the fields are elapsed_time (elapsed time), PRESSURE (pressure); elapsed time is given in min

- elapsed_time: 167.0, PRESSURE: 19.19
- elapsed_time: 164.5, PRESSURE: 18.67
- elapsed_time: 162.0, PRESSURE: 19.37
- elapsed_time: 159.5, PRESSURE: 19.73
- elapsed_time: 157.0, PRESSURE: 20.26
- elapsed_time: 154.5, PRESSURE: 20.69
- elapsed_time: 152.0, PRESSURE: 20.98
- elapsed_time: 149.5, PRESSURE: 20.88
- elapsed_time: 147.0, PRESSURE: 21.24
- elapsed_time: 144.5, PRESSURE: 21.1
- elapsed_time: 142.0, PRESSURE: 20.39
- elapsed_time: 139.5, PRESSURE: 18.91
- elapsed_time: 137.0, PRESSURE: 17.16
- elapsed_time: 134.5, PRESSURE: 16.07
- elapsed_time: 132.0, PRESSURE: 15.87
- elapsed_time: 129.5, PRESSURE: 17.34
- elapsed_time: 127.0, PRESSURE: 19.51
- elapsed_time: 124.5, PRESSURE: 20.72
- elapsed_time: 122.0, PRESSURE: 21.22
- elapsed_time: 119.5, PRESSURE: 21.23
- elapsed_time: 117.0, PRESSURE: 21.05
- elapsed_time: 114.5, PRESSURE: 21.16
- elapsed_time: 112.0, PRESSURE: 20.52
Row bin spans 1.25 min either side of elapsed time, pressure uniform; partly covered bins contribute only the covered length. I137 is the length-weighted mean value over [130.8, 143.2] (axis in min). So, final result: 17.7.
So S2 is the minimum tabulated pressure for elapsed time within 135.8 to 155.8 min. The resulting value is 17.16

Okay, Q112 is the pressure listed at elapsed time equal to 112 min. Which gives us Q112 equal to 20.52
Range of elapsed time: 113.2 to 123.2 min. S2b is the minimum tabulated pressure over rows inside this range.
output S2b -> 21.05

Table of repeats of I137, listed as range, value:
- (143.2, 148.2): 21.2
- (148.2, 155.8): 20.8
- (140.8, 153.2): 20.9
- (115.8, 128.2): 20.7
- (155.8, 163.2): 19.8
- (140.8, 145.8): 20.8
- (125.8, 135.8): 17.2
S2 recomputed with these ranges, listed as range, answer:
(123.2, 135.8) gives 15.87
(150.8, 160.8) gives 19.73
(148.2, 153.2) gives 20.88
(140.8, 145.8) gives 20.39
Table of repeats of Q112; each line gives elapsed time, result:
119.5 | 21.23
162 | 19.37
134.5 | 16.07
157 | 20.26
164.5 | 18.67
